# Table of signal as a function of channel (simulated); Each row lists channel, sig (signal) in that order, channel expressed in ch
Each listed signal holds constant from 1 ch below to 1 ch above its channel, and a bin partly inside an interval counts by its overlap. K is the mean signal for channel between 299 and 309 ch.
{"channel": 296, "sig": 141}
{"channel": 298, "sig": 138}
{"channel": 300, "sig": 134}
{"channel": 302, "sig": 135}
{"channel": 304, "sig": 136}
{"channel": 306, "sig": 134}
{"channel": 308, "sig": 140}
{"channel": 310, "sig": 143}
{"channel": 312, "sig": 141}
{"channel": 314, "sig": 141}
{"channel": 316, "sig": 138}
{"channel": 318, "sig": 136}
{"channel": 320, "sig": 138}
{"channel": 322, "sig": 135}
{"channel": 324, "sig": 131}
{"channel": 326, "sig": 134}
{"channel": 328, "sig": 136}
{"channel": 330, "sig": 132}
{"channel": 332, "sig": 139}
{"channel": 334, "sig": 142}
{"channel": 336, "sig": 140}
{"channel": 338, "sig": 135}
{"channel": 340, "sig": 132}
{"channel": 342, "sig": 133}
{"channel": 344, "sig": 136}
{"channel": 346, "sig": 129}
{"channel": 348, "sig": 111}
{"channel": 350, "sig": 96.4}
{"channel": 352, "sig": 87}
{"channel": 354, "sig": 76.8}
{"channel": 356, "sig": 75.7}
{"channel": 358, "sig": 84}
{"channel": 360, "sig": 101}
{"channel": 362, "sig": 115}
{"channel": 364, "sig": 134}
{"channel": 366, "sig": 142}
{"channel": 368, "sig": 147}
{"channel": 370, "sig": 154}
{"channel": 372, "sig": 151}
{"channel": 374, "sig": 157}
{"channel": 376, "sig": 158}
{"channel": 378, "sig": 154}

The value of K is 136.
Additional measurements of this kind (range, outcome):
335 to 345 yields 135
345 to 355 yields 100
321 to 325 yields 133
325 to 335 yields 137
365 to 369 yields 144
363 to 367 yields 138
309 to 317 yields 141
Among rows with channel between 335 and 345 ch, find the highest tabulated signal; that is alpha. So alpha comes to 140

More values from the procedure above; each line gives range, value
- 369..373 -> 154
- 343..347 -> 136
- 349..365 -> 134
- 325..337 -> 142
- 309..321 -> 143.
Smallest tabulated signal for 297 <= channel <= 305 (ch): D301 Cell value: 134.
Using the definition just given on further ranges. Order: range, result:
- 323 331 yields 131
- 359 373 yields 101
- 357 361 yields 84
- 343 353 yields 87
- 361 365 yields 115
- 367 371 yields 147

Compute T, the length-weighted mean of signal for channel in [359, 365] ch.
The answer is 117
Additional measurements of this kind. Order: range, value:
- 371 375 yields 154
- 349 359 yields 84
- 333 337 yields 141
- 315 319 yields 137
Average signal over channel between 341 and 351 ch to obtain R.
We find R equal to 121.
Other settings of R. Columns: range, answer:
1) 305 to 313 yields 140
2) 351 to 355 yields 81.9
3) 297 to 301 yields 136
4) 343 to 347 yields 132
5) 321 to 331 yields 134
